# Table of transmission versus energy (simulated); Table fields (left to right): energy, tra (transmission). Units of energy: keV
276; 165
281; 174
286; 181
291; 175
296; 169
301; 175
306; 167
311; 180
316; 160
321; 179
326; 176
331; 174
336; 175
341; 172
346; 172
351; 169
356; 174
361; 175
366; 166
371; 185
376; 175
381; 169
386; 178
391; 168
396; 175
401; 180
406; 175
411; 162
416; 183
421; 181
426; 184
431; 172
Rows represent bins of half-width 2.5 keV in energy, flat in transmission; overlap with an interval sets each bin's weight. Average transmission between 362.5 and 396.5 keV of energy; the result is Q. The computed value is 174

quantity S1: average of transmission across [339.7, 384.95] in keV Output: 173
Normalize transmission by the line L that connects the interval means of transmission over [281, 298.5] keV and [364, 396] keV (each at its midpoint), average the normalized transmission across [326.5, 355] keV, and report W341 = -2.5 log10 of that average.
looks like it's 0.009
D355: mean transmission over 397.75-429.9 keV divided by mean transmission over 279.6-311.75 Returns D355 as 1.02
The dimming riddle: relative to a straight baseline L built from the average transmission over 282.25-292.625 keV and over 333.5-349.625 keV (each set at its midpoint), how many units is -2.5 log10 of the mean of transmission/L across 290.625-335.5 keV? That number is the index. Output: 0.02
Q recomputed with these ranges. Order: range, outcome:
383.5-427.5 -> 176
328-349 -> 173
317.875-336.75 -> 176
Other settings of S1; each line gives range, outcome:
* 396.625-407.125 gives 177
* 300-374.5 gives 173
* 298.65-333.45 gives 173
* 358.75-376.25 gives 175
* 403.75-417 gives 172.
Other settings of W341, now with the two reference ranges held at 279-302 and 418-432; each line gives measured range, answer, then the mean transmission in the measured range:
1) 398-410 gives 0.02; 175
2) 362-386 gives 0.02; 174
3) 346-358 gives 0.04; 172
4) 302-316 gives 0.03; 171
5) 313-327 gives 0.03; 172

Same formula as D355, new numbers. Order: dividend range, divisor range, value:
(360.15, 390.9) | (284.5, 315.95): 1.01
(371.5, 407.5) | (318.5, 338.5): 0.99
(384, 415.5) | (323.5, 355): 1.00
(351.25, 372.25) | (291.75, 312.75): 1.01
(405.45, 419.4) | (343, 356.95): 1.01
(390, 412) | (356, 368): 1.01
